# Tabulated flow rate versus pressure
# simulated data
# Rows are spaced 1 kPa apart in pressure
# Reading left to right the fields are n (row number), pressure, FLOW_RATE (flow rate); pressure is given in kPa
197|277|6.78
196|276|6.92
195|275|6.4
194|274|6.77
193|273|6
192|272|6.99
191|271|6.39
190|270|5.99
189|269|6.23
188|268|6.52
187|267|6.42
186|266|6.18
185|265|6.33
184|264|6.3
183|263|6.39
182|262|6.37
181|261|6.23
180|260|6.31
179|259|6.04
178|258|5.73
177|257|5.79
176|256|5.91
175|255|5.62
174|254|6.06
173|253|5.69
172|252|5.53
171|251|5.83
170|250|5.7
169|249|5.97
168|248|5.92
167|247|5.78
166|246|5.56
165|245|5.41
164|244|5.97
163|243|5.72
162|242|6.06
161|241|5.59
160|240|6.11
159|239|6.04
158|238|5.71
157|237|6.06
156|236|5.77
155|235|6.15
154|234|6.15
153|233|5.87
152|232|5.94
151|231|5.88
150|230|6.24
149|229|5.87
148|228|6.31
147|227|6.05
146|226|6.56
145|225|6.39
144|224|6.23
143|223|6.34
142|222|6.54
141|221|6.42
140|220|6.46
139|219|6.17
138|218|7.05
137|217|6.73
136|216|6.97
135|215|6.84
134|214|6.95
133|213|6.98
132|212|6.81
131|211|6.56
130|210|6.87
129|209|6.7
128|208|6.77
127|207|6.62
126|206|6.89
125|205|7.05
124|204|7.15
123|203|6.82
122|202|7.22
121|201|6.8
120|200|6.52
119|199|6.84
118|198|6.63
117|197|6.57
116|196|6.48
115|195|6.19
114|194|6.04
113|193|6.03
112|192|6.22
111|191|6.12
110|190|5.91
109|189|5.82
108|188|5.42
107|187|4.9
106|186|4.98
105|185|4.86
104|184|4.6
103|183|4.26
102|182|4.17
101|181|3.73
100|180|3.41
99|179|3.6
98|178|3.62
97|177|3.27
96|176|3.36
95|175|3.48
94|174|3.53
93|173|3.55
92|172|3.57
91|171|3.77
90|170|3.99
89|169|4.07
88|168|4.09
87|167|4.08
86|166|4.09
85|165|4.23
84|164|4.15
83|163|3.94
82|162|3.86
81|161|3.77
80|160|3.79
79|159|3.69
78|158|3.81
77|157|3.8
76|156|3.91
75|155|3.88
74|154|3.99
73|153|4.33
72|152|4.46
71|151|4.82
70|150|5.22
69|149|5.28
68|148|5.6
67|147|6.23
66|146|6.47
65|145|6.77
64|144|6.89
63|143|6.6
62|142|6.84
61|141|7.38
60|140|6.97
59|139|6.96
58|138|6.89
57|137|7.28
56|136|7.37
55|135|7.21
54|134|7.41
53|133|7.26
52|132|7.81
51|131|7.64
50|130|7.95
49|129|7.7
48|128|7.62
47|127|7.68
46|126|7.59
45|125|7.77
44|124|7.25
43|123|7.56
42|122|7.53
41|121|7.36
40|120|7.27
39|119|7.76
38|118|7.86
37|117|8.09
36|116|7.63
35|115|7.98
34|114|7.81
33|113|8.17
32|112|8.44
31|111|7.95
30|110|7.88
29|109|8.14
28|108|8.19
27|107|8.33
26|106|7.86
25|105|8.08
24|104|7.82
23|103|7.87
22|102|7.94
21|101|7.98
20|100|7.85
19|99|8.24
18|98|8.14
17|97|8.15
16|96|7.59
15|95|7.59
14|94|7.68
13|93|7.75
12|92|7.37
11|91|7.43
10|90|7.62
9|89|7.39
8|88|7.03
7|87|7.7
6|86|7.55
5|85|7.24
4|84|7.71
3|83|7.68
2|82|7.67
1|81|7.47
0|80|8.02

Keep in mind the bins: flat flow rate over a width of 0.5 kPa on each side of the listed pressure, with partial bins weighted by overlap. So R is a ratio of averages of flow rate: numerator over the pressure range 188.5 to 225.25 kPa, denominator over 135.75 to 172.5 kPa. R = 1.31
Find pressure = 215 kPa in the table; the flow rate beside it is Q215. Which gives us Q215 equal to 6.84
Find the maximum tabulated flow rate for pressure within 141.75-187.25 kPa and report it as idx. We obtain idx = 6.89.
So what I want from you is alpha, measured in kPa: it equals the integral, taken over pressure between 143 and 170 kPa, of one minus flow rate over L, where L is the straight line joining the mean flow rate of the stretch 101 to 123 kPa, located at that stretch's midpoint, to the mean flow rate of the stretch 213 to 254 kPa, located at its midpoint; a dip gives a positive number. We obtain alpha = 9.9 kPa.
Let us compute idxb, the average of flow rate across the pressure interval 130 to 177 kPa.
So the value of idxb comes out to 5.19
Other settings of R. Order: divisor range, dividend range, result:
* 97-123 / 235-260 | 0.74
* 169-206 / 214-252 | 1.18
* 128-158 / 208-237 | 1.03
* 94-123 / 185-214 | 0.81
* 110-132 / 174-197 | 0.63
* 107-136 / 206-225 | 0.86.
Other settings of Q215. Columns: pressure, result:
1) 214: 6.95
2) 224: 6.23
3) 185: 4.86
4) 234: 6.15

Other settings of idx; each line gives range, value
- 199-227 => 7.22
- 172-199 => 6.84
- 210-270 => 7.05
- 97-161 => 8.44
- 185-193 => 6.22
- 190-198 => 6.63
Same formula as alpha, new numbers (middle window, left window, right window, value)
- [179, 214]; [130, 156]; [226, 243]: 0.61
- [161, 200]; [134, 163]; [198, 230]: 9.07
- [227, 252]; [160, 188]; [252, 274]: -1.42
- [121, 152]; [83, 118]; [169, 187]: -4.80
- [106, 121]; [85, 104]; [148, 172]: -2.85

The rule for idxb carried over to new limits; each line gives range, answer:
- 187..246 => 6.34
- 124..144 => 7.35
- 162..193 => 4.31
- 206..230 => 6.57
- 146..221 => 5.25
